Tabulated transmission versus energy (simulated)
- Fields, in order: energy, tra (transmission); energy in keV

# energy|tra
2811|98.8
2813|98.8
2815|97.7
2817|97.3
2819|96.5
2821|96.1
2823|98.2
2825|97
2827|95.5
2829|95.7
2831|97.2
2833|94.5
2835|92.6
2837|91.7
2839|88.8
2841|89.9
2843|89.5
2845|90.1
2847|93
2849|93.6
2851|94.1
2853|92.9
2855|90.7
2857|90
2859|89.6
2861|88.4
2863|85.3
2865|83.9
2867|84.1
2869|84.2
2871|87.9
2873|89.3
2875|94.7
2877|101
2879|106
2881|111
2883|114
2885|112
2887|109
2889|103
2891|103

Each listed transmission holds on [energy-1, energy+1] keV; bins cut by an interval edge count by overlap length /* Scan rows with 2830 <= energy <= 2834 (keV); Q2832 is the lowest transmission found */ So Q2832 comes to 94.5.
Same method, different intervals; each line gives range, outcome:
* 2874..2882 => 94.7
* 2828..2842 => 88.8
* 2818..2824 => 96.1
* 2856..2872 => 83.9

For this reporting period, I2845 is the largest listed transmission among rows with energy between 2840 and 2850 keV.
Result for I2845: 93.6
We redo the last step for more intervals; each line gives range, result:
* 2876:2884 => 114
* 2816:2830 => 98.2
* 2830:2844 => 97.2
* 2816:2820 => 97.3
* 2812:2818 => 98.8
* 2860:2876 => 94.7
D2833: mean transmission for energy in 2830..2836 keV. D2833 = 94.8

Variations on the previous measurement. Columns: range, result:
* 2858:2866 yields 86.8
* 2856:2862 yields 89.3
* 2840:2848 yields 90.6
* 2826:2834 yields 95.7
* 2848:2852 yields 93.8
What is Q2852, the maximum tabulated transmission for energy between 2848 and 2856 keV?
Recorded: 94.1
